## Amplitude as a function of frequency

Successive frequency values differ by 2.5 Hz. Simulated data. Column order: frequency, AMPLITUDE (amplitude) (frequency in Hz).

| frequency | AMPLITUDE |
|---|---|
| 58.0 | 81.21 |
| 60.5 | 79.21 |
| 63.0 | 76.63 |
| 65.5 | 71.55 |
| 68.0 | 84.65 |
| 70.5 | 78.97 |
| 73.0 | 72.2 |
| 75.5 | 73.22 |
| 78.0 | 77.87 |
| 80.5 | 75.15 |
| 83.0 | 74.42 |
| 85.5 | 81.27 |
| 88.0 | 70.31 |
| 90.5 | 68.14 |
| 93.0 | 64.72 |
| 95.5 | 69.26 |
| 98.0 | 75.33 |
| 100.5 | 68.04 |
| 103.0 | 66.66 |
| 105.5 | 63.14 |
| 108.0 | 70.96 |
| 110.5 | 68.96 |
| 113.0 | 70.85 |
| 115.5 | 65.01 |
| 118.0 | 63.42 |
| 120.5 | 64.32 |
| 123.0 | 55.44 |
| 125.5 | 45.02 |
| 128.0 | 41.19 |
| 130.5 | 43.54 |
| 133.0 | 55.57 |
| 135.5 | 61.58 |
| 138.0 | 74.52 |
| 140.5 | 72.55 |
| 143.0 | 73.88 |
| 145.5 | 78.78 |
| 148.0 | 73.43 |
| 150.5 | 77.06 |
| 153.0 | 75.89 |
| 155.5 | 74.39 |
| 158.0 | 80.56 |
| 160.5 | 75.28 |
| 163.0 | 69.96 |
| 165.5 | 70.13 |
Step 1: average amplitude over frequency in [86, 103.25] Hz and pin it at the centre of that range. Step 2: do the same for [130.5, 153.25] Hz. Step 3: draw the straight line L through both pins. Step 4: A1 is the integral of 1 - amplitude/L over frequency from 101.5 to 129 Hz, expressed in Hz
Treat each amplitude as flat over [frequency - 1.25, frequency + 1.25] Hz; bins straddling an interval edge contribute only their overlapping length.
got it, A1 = 3.18 Hz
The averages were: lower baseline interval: 69.6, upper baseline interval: 69.7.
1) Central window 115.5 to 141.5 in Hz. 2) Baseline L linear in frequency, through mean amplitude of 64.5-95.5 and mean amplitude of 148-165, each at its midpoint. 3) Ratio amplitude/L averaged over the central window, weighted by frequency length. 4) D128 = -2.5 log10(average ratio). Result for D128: 0.28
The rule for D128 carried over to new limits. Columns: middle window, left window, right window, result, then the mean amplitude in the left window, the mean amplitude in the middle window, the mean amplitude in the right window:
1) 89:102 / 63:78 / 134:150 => 0.09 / 76.3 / 69.1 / 72.4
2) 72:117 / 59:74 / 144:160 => 0.09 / 77.4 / 70.8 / 76.6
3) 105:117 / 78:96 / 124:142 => -0.06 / 72.4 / 68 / 56.5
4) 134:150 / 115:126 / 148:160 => -0.03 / 59.1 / 72.4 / 76.5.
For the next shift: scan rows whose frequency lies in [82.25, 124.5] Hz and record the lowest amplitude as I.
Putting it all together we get 55.44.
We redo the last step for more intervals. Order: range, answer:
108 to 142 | 41.19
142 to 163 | 69.96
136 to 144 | 72.55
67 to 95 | 64.72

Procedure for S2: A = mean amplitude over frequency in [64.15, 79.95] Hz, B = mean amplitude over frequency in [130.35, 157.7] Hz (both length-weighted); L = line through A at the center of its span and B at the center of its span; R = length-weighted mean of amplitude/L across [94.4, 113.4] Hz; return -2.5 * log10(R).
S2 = 0.07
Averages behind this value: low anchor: 76.4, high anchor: 70.6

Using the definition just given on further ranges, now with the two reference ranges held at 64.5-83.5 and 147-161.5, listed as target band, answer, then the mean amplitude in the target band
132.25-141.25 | 0.151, 66.3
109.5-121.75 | 0.148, 66.5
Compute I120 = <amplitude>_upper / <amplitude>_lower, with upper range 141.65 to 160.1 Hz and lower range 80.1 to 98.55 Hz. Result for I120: 1.06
